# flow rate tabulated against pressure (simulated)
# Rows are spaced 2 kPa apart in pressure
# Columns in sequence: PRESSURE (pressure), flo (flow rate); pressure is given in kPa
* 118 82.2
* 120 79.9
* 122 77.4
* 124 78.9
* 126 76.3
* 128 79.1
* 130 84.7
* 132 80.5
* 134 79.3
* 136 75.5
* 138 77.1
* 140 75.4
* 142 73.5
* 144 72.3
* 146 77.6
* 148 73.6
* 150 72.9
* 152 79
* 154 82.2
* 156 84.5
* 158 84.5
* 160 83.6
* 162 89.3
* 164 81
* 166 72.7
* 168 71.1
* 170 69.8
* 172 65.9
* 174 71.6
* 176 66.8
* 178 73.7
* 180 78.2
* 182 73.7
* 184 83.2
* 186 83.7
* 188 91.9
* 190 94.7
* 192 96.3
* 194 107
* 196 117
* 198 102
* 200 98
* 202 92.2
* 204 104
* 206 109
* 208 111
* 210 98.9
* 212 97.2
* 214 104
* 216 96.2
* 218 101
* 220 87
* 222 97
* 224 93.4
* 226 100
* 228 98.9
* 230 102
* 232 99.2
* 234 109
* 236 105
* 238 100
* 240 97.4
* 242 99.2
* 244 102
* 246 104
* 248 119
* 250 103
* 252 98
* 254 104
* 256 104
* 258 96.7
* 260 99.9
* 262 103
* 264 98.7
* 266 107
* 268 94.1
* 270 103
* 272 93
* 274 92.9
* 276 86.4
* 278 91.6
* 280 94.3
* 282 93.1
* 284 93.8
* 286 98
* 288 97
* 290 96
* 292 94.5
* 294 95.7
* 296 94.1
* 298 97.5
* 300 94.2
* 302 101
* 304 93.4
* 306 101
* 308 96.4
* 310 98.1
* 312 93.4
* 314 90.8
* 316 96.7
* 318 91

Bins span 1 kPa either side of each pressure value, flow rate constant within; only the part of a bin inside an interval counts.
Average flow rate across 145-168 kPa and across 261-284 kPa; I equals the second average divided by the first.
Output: 1.20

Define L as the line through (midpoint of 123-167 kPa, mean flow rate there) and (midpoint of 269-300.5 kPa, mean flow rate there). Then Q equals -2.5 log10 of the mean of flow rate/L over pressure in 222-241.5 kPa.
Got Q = -0.13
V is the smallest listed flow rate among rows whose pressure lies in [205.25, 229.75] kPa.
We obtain 87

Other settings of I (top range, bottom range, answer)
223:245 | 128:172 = 1.29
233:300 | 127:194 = 1.25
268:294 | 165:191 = 1.23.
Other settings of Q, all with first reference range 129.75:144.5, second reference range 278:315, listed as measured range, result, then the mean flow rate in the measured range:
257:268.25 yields -0.10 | 100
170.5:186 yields 0.11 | 73.9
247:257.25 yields -0.17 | 105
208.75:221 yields -0.14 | 97.7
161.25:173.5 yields 0.08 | 74.5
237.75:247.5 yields -0.14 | 102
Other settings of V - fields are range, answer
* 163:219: 65.9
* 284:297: 93.8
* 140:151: 72.3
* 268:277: 86.4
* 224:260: 93.4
